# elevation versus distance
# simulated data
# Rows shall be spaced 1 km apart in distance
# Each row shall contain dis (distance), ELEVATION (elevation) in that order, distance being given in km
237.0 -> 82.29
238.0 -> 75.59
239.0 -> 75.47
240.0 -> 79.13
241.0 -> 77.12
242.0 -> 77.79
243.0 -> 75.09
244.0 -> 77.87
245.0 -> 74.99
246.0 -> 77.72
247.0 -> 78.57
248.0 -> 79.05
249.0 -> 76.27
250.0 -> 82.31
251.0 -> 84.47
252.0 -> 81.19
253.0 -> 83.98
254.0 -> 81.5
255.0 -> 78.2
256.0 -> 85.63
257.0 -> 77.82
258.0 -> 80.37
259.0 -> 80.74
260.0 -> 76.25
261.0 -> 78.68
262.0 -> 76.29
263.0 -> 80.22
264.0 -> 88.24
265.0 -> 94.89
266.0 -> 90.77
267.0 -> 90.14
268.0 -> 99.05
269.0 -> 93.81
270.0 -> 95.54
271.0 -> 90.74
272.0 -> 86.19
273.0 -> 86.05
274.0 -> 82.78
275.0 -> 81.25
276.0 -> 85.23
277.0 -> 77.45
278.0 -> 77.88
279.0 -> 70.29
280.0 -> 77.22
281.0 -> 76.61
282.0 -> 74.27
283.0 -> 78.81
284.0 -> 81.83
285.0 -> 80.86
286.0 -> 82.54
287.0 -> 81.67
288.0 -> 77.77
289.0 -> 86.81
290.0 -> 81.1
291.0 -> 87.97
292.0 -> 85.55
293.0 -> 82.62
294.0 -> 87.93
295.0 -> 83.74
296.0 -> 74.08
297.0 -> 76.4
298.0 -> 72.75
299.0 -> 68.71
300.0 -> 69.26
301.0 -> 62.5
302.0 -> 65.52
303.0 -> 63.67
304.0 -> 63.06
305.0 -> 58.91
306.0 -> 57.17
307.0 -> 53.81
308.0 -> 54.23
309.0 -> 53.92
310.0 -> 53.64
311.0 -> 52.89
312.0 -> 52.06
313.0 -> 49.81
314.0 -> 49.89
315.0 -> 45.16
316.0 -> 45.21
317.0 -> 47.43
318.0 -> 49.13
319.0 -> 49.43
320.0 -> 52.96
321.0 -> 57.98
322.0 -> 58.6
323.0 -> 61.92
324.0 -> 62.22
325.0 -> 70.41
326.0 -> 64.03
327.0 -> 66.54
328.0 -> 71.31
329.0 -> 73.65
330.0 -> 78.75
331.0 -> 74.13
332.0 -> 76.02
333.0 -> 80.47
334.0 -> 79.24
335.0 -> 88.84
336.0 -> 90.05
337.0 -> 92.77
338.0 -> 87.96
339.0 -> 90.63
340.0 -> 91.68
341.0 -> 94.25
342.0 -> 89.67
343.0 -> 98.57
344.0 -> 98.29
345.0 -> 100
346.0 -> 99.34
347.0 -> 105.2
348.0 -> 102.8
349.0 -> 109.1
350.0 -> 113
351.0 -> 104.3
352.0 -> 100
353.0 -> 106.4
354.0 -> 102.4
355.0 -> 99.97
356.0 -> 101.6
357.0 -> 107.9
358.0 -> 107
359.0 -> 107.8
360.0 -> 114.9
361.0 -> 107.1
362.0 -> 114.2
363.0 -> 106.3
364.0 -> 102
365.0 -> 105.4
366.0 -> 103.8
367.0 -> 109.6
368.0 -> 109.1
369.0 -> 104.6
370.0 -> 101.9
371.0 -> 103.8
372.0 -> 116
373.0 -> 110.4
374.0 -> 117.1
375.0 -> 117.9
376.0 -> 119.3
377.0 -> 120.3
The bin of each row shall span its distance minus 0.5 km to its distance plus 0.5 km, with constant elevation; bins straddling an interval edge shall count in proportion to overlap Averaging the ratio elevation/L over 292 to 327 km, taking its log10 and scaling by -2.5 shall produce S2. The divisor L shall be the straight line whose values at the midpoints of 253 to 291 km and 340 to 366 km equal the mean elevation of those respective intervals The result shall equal 0.44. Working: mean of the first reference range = 82.9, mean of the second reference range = 104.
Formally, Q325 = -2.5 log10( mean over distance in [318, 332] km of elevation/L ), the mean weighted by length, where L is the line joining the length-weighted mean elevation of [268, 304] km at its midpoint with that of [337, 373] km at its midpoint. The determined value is 0.398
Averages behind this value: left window 79.7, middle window 64.6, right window 103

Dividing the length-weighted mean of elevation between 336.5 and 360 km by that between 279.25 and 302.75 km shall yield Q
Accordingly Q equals 1.29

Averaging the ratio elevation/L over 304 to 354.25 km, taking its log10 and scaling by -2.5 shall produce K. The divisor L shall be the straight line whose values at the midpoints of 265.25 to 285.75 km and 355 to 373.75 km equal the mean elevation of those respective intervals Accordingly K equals 0.30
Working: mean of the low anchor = 84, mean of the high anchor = 107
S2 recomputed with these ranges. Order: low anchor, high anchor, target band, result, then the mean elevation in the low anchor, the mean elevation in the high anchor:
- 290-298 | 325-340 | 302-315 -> 0.42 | 81.9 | 79.7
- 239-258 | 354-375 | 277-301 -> 0.14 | 79.3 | 108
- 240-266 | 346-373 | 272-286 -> 0.09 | 80.4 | 106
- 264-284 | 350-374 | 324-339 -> 0.26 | 84.7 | 107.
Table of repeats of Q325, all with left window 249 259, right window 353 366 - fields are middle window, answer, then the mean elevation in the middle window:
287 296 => 0.084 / 83.5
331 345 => 0.141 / 89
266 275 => -0.059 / 90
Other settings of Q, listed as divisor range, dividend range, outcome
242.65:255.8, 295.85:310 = 0.80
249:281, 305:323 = 0.63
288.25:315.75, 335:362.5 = 1.52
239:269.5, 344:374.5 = 1.30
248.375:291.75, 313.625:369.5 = 1.05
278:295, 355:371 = 1.32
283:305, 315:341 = 0.92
